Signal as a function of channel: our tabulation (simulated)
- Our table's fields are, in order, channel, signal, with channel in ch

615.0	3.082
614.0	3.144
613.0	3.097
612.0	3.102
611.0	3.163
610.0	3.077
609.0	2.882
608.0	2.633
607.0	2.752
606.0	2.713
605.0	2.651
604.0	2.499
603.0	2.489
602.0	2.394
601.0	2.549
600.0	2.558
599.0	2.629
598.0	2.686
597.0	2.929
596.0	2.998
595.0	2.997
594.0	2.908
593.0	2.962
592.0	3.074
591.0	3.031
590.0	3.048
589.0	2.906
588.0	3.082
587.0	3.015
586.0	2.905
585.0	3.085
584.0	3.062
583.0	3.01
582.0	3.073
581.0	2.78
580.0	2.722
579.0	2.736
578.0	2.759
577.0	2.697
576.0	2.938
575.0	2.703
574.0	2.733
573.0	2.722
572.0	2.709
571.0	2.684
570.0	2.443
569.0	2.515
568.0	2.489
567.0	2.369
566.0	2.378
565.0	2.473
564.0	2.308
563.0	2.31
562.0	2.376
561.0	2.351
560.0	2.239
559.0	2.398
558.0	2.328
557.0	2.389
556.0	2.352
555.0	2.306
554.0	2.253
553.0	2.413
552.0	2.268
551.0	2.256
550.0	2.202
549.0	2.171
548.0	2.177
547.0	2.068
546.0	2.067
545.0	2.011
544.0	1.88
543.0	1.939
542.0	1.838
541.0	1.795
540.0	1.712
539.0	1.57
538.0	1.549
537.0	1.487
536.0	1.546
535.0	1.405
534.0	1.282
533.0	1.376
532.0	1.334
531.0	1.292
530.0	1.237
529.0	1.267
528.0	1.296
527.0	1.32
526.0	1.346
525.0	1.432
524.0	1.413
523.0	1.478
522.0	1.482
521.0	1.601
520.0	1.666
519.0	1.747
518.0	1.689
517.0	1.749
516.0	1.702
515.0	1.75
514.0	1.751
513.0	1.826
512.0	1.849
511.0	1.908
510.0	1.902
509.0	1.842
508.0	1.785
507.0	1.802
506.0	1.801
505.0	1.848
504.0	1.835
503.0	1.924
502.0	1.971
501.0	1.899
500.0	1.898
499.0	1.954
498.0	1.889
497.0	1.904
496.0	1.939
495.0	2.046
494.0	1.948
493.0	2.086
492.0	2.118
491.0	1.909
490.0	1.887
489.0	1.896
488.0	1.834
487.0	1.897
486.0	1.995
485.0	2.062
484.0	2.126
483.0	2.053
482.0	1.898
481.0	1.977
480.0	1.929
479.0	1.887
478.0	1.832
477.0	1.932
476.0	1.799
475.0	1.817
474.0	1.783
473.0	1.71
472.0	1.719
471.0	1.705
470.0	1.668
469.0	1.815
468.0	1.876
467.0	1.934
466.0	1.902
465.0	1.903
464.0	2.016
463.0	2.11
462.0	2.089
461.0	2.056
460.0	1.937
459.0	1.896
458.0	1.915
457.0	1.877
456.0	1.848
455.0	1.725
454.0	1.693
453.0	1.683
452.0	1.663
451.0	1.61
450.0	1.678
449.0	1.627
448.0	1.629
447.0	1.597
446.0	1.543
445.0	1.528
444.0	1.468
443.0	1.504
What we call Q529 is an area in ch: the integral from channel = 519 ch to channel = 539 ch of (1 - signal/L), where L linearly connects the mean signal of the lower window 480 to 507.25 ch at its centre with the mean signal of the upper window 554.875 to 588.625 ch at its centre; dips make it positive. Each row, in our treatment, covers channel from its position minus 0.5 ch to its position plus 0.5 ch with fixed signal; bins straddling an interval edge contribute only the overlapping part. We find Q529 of 7.4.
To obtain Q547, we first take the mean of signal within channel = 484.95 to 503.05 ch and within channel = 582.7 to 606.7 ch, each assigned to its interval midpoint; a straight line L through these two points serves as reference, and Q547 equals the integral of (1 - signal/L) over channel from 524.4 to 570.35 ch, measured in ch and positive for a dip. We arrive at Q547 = 9.2 ch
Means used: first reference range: 1.95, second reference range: 2.84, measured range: 1.95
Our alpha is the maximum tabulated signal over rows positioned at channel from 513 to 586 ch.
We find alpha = 3.085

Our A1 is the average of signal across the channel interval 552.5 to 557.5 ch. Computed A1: 2.34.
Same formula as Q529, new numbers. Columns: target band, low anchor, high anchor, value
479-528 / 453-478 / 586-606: 7.0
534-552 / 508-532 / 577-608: 1.2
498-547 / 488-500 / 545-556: 9.6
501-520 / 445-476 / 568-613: 3.2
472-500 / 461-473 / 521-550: -1.8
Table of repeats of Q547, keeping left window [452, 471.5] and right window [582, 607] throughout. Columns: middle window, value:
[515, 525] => 3.0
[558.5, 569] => 1.0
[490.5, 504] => 1.1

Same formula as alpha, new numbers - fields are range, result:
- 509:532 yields 1.908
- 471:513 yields 2.126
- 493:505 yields 2.086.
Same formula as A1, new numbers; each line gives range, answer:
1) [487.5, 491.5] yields 1.88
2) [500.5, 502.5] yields 1.94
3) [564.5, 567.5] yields 2.41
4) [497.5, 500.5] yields 1.91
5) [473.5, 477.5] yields 1.83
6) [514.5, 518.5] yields 1.72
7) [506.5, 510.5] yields 1.83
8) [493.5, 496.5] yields 1.98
